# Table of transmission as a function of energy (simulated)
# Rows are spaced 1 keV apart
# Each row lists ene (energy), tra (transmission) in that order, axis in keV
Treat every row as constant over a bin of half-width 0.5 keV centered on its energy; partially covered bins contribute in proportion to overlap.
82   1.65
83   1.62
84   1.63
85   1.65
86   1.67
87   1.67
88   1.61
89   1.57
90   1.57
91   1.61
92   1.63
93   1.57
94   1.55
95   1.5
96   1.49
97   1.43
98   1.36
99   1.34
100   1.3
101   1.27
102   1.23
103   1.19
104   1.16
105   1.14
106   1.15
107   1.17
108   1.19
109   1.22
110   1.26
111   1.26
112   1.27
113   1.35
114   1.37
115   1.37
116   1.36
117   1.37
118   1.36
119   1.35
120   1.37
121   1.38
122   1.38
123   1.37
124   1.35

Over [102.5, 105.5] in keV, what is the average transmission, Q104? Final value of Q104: 1.16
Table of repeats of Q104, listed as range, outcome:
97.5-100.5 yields 1.33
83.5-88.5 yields 1.65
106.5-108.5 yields 1.18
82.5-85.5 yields 1.63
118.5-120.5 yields 1.36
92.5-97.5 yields 1.51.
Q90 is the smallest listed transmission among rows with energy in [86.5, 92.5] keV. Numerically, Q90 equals 1.57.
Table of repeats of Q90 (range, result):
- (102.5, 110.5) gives 1.14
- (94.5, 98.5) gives 1.36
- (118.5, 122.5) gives 1.35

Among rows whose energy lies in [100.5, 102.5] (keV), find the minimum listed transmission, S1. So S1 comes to 1.23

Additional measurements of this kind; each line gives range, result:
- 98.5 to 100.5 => 1.3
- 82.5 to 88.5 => 1.61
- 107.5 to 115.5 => 1.19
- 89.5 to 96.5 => 1.49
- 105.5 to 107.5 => 1.15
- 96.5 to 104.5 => 1.16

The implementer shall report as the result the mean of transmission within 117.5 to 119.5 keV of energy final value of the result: 1.35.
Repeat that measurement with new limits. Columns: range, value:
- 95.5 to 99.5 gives 1.41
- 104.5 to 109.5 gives 1.17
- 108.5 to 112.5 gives 1.25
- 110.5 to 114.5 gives 1.31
